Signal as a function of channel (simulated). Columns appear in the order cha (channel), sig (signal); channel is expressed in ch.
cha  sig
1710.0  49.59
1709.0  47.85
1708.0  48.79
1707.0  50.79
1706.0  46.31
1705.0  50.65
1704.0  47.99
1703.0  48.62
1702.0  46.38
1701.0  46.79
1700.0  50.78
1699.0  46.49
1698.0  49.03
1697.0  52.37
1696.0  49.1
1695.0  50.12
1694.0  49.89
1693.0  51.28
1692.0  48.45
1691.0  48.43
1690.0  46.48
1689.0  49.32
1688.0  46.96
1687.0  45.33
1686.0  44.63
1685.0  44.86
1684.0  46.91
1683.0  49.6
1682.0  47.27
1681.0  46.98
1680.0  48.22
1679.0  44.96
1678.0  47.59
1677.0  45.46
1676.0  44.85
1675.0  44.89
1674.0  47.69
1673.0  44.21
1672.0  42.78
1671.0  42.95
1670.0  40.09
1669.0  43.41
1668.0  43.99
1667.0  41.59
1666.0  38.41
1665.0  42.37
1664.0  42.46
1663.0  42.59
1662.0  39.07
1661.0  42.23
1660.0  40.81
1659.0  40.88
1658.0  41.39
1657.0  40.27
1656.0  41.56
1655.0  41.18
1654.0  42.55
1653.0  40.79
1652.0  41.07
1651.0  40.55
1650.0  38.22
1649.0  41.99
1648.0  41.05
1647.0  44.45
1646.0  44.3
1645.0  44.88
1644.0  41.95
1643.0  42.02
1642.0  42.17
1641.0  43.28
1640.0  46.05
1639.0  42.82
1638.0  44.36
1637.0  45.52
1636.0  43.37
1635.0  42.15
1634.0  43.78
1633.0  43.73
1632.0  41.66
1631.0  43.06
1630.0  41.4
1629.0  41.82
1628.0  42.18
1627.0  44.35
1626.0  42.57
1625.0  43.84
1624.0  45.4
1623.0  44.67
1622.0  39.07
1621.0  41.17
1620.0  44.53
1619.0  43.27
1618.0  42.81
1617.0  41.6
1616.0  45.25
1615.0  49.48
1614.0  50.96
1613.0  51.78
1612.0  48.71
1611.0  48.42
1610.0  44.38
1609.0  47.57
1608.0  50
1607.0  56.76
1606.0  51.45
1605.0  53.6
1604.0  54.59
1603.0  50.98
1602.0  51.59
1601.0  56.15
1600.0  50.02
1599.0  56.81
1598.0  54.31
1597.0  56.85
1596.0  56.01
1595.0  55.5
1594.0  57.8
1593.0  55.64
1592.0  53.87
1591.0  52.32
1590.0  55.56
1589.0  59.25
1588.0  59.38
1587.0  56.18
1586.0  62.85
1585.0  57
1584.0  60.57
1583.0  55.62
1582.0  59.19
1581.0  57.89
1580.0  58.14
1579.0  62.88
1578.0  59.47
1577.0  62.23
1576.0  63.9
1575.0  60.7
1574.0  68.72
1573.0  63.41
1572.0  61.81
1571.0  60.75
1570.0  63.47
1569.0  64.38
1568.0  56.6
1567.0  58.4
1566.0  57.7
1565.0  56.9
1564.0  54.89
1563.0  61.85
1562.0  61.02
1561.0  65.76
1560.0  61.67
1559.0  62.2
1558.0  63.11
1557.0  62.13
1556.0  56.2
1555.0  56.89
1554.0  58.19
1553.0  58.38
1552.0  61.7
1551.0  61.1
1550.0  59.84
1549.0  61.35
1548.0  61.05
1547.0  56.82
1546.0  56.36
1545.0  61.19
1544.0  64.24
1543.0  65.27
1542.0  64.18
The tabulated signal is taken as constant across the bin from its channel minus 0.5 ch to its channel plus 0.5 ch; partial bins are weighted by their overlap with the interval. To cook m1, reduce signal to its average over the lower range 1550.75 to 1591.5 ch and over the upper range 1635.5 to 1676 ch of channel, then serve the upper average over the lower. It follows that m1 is 0.71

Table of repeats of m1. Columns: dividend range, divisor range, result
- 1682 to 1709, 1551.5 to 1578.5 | 0.79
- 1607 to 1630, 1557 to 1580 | 0.74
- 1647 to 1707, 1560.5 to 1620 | 0.81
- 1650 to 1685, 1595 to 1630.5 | 0.90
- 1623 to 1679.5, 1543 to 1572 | 0.71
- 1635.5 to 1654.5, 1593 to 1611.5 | 0.81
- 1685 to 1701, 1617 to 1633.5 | 1.13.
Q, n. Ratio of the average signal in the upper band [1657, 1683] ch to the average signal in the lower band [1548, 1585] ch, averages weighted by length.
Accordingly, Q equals 0.7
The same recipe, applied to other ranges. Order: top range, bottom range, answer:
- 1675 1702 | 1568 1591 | 0.79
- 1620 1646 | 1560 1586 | 0.71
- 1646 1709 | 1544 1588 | 0.75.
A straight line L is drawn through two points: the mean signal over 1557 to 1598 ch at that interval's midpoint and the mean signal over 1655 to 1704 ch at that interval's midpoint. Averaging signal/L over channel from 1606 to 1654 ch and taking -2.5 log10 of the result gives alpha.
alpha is 0.18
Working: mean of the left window 59.5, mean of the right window 45.4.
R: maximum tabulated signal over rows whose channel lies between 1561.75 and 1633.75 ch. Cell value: 68.72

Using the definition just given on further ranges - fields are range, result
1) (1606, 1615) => 56.76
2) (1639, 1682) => 48.22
